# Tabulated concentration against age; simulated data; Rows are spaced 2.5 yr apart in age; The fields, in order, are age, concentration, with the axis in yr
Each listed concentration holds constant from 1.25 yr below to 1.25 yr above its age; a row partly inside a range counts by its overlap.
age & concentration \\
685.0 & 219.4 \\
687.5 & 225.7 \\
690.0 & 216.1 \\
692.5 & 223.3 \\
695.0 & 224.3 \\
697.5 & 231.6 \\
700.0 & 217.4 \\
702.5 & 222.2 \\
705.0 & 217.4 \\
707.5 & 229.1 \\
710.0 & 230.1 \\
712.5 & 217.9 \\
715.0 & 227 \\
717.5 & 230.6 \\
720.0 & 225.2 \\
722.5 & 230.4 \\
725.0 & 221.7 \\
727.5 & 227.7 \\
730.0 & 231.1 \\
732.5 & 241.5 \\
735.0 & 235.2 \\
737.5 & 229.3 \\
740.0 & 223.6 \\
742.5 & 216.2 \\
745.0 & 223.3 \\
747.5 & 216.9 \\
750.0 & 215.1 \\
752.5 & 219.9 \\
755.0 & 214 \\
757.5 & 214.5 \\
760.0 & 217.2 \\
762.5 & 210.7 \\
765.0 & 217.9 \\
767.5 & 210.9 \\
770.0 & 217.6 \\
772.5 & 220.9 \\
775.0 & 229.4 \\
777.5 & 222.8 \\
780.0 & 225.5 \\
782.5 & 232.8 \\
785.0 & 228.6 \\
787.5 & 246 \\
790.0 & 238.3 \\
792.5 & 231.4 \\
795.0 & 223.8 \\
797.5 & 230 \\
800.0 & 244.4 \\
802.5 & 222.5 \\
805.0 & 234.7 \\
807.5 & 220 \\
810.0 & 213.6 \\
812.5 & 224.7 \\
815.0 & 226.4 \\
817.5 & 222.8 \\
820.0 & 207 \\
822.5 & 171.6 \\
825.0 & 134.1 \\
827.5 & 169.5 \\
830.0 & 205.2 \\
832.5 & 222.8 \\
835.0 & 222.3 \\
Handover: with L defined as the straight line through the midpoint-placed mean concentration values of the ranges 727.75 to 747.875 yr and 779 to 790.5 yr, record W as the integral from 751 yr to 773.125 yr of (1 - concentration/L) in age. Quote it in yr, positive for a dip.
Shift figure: 1.45 yr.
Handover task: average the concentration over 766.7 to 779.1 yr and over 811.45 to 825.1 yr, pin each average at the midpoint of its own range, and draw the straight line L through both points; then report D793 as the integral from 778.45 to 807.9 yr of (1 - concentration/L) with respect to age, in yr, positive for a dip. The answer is -2.6 yr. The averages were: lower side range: 221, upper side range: 203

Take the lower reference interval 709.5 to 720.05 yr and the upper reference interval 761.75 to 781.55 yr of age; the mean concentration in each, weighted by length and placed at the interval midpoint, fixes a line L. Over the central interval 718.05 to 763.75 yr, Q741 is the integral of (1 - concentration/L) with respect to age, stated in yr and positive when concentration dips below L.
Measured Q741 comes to 0.0 yr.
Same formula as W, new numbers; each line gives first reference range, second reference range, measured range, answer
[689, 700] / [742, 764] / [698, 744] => -1.3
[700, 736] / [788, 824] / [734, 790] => 0.5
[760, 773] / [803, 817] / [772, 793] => -1.2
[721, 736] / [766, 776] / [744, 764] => 0.7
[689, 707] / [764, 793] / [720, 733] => -0.3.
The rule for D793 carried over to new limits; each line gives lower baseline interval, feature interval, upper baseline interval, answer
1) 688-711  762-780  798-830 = -0.47 yr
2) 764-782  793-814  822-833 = -3.16 yr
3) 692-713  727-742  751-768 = -0.81 yr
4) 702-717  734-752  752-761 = -0.33 yr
